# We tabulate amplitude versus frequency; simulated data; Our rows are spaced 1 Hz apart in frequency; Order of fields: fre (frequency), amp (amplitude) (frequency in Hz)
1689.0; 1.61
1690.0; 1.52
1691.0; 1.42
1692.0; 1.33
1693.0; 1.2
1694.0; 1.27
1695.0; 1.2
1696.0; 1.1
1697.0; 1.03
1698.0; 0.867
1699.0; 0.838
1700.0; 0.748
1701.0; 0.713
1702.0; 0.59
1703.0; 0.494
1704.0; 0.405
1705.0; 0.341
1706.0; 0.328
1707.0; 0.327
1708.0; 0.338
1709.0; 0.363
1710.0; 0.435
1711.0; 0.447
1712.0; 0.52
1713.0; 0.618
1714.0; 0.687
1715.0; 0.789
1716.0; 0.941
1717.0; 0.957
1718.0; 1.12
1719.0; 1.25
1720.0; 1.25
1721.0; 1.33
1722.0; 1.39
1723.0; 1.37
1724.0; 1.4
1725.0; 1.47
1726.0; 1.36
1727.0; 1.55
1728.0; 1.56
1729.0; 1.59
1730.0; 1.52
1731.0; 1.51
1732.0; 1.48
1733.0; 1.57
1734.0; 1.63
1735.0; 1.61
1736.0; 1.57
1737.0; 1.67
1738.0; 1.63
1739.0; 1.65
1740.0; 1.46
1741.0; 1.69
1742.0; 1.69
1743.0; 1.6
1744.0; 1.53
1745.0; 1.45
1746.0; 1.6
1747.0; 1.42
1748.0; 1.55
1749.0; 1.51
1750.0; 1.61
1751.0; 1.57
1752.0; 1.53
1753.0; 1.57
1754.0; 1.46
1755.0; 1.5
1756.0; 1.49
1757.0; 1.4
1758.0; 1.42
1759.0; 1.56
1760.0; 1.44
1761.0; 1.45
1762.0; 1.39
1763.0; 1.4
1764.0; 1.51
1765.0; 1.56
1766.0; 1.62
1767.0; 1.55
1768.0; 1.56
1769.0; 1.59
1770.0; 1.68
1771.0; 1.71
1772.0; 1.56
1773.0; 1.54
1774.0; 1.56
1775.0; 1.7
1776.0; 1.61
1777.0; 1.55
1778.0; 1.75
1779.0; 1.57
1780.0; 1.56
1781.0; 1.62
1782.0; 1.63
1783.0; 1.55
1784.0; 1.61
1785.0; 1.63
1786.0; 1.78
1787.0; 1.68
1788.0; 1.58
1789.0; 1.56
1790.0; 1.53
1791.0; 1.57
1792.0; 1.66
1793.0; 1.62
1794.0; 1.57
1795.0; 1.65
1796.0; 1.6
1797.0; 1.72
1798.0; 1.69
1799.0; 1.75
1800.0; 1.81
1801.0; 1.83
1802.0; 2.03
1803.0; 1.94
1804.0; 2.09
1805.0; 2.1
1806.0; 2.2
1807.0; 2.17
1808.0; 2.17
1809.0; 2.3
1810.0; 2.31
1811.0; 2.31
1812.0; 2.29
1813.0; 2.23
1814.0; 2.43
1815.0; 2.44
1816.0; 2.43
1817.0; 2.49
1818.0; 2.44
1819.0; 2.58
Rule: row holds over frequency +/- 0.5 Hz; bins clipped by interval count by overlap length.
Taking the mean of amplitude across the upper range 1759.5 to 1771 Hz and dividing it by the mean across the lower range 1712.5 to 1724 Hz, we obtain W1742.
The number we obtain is 1.42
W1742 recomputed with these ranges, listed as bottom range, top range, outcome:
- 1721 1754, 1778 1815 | 1.20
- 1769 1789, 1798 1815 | 1.31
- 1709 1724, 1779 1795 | 1.73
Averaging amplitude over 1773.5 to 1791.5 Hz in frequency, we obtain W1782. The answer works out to 1.61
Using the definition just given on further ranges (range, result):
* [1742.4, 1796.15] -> 1.56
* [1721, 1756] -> 1.53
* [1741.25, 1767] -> 1.52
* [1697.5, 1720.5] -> 0.668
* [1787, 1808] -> 1.79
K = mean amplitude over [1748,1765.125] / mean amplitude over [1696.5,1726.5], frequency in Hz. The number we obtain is 1.8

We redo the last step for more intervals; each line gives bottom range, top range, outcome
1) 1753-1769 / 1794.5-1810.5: 1.31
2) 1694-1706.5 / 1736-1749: 2.12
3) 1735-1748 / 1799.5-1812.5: 1.34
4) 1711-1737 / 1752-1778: 1.21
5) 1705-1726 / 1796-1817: 2.44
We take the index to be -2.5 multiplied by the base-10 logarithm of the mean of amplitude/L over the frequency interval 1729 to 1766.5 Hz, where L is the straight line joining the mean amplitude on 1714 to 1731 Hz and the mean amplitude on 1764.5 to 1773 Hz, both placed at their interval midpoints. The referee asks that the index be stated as -0.06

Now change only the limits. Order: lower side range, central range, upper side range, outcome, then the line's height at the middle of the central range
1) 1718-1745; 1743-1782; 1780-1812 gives 0.074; 1.66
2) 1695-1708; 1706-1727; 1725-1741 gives 0.236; 1.09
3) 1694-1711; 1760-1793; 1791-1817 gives 0.034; 1.64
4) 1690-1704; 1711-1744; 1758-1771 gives -0.087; 1.23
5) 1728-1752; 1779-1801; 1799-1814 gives 0.209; 1.99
